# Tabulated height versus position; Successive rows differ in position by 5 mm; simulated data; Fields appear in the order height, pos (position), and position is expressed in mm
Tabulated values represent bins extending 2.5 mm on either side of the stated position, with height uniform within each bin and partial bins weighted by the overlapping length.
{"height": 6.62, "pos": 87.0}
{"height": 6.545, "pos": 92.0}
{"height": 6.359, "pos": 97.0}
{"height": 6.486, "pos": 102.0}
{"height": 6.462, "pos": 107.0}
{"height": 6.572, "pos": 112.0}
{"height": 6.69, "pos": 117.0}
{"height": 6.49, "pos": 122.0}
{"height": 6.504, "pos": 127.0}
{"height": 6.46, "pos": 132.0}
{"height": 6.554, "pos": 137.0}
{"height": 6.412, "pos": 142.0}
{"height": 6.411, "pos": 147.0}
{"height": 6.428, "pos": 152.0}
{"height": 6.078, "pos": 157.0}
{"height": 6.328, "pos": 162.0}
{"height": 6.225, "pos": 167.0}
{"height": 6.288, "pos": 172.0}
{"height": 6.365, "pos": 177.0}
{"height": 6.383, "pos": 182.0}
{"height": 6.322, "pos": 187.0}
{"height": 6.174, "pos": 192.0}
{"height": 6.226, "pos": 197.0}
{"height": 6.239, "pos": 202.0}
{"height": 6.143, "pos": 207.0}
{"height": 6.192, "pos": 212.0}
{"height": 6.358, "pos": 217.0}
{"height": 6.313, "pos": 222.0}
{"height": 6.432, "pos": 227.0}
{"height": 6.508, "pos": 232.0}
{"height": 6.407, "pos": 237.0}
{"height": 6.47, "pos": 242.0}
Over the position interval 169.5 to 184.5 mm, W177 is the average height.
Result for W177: 6.35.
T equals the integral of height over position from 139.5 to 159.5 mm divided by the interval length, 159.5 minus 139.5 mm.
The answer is 6.33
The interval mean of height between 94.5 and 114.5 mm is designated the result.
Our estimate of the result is 6.47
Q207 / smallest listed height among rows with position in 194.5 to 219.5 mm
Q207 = 6.143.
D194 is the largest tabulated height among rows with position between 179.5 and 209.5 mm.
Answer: 6.383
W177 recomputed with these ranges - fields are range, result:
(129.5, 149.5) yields 6.46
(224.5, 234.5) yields 6.47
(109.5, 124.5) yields 6.58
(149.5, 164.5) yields 6.28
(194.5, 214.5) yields 6.2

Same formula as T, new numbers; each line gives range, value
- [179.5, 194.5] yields 6.29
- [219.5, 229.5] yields 6.37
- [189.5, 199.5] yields 6.2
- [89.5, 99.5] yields 6.45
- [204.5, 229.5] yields 6.29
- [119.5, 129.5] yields 6.5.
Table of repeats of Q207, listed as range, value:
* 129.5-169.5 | 6.078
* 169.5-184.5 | 6.288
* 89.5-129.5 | 6.359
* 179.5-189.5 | 6.322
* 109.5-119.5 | 6.572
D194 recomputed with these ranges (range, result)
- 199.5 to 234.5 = 6.508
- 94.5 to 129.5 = 6.69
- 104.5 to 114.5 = 6.572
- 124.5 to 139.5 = 6.554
